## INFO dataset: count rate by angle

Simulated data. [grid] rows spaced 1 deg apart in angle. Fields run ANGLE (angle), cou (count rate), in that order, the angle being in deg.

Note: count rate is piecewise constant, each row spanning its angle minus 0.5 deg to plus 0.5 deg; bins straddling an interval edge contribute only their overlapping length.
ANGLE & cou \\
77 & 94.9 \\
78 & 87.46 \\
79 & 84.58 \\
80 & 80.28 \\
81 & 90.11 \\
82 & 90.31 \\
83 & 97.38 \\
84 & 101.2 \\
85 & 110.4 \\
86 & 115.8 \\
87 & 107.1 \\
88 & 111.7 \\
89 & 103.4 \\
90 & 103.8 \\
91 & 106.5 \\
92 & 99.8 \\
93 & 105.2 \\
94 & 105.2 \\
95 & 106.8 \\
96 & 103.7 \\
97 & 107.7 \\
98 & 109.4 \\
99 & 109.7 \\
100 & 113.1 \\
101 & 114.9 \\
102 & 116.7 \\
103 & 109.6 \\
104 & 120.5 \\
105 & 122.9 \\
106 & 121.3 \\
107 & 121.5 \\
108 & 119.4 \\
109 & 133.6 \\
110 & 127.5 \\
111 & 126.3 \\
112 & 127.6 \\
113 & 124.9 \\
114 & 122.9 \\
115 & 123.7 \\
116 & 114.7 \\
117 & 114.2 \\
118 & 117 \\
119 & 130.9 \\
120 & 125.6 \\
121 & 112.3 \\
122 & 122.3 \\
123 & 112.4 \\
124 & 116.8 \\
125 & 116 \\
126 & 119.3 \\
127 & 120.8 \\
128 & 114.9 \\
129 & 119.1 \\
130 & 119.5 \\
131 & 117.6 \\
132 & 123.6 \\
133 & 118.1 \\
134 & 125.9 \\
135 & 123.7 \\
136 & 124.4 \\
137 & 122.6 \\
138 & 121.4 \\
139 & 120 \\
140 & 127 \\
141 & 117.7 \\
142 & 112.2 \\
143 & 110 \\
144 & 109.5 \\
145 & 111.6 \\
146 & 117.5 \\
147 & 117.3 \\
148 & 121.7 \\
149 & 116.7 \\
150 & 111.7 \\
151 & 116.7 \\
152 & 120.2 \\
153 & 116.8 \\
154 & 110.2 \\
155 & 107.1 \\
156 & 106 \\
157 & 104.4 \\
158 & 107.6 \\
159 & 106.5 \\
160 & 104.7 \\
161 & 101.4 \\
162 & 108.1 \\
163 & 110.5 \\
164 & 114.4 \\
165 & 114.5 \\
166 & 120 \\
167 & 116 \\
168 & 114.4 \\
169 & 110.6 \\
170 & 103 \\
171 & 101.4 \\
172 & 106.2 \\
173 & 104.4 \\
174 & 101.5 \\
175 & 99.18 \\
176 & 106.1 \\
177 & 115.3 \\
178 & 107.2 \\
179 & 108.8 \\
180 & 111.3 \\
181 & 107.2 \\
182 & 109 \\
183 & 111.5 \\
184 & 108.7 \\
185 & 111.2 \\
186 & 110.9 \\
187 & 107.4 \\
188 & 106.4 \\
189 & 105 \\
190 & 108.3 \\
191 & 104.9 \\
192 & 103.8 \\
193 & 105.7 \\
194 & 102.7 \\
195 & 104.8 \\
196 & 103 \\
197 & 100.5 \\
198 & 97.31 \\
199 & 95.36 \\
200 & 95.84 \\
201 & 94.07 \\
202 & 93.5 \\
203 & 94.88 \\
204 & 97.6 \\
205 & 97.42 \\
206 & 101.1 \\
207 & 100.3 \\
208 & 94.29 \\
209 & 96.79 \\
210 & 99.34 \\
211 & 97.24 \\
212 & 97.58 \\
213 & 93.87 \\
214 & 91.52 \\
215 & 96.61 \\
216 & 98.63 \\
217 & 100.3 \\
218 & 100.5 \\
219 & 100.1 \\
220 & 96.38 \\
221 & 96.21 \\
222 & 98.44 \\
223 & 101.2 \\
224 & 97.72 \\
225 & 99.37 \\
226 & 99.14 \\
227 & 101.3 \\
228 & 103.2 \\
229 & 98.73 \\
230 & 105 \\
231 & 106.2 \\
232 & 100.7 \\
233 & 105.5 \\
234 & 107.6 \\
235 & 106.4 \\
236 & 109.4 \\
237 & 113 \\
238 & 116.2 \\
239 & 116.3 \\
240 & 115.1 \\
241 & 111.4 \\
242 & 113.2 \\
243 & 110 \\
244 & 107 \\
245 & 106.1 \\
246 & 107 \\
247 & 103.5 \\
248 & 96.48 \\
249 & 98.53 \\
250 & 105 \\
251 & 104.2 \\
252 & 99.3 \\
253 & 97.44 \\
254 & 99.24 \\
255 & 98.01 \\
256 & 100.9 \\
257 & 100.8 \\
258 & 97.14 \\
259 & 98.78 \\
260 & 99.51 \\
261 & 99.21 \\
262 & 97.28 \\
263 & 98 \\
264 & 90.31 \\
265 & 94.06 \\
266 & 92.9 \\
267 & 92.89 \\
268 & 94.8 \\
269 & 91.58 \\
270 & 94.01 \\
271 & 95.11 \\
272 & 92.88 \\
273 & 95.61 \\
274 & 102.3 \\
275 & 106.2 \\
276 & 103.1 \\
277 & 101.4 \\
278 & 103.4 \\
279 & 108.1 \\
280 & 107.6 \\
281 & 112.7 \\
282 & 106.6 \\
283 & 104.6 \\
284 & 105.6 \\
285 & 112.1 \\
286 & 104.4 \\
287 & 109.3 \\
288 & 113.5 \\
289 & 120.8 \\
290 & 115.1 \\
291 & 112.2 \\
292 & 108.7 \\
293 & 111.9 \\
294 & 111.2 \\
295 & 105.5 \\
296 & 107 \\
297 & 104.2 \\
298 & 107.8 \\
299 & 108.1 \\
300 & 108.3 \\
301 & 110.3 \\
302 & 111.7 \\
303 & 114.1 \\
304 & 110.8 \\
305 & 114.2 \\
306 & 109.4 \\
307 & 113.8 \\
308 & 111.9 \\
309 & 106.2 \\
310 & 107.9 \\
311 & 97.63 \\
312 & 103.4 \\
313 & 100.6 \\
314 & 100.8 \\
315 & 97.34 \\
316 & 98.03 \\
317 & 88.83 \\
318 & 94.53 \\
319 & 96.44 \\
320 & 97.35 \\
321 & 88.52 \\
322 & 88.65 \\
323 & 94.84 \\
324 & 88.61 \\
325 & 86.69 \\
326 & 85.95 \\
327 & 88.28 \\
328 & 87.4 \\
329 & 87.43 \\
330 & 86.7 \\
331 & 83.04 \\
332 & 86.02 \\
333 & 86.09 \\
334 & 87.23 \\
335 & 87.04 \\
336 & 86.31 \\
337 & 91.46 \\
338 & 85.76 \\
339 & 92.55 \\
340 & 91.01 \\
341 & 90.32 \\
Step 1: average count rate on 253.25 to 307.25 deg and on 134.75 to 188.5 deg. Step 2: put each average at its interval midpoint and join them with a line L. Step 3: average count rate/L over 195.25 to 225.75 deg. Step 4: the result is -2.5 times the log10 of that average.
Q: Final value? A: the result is 0.12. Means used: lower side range 112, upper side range 104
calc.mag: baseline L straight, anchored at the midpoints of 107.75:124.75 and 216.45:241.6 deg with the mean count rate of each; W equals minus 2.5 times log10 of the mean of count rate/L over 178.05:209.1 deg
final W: 0.069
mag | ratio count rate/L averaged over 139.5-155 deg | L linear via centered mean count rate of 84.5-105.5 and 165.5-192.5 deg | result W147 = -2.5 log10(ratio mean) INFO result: -0.066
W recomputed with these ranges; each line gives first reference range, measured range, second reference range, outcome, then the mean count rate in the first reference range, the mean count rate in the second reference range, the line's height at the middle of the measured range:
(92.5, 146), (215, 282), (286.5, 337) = 0.05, 118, 100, 106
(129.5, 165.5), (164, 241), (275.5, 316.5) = 0.09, 115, 108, 112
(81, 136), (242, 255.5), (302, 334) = 0.00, 115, 96.9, 103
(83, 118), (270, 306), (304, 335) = -0.10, 114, 95.6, 98.2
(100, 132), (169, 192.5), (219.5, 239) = 0.04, 120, 104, 111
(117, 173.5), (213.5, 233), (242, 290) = 0.07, 115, 102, 107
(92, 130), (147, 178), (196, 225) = -0.03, 117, 97.4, 107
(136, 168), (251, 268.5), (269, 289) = 0.09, 114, 104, 106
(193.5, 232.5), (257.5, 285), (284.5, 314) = 0.06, 98.7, 109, 106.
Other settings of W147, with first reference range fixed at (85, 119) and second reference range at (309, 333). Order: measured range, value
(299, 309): -0.174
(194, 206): 0.076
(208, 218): 0.074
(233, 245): -0.100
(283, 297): -0.148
